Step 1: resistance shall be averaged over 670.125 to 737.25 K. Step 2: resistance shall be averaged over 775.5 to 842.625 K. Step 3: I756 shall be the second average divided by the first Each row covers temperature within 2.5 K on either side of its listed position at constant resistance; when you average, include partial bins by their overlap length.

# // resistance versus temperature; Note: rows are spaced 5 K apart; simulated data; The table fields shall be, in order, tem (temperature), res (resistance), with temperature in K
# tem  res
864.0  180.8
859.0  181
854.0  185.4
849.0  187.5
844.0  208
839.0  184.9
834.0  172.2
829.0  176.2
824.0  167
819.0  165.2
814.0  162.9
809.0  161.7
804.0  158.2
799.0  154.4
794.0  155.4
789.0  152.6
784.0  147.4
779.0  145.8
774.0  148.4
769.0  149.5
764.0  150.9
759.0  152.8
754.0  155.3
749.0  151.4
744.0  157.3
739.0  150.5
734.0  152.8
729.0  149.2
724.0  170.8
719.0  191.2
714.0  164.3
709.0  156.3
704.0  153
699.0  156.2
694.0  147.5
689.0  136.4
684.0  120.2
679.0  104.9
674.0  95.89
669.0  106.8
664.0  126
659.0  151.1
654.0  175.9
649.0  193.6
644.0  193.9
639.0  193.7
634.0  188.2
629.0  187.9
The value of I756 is 1.1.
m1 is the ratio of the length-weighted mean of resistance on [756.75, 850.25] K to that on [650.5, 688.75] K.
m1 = 1.27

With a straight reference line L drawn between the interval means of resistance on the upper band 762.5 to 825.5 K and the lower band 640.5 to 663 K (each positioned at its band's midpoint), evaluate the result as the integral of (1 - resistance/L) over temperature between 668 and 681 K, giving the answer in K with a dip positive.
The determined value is 5.3 K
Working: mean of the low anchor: 176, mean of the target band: 102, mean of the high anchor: 155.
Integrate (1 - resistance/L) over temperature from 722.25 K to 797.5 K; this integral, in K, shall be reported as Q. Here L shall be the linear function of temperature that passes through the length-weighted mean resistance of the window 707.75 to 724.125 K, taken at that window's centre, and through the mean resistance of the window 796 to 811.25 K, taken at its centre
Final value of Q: 5.6 K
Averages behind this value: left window 172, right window 158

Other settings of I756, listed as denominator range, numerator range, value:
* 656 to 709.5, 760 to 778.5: 1.13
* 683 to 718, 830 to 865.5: 1.23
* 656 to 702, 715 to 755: 1.25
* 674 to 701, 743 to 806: 1.18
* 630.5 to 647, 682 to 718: 0.78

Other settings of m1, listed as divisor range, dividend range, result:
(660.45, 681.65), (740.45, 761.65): 1.39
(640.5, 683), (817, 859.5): 1.26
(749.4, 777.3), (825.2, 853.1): 1.22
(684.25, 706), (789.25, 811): 1.08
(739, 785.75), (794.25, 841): 1.10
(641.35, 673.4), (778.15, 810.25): 1.00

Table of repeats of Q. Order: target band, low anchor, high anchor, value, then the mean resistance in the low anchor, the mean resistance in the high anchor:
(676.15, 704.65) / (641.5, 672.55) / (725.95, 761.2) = 3.67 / 156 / 153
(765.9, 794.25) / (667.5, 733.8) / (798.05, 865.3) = 2.29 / 143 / 175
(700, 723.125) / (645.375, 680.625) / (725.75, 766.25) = -2.94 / 139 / 153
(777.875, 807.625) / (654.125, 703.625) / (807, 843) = 1.78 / 131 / 172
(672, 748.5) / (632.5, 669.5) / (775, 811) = 6.84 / 169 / 153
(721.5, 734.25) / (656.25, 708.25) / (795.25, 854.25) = -1.25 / 131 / 173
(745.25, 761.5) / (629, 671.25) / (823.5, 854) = 2.13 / 168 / 184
